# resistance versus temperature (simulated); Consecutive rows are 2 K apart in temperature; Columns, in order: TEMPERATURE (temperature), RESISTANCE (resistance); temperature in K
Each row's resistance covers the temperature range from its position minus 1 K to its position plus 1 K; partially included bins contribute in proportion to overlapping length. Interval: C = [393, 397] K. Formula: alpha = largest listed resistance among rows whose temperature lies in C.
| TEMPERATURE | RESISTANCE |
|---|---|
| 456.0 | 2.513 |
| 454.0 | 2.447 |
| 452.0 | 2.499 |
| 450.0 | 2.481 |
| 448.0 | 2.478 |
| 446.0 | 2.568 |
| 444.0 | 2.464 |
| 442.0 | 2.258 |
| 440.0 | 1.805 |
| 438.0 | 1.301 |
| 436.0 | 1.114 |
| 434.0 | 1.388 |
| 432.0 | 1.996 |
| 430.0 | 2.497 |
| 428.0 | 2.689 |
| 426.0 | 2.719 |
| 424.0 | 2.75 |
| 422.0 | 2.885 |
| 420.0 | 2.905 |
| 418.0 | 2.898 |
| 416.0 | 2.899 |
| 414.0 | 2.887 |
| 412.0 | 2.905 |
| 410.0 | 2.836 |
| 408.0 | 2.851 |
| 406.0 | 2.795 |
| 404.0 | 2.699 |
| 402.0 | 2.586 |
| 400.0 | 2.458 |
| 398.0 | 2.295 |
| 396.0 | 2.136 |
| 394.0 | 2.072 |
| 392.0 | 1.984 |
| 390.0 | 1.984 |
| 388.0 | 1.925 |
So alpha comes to 2.136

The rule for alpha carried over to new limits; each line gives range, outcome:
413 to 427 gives 2.905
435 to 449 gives 2.568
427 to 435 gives 2.689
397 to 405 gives 2.699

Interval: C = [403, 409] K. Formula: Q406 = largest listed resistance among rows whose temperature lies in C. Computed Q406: 2.851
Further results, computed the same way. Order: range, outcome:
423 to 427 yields 2.75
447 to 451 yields 2.481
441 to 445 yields 2.464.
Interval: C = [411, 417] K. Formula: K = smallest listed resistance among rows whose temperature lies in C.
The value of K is 2.887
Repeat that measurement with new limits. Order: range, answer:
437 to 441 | 1.301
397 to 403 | 2.295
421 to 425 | 2.75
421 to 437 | 1.114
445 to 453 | 2.478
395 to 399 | 2.136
